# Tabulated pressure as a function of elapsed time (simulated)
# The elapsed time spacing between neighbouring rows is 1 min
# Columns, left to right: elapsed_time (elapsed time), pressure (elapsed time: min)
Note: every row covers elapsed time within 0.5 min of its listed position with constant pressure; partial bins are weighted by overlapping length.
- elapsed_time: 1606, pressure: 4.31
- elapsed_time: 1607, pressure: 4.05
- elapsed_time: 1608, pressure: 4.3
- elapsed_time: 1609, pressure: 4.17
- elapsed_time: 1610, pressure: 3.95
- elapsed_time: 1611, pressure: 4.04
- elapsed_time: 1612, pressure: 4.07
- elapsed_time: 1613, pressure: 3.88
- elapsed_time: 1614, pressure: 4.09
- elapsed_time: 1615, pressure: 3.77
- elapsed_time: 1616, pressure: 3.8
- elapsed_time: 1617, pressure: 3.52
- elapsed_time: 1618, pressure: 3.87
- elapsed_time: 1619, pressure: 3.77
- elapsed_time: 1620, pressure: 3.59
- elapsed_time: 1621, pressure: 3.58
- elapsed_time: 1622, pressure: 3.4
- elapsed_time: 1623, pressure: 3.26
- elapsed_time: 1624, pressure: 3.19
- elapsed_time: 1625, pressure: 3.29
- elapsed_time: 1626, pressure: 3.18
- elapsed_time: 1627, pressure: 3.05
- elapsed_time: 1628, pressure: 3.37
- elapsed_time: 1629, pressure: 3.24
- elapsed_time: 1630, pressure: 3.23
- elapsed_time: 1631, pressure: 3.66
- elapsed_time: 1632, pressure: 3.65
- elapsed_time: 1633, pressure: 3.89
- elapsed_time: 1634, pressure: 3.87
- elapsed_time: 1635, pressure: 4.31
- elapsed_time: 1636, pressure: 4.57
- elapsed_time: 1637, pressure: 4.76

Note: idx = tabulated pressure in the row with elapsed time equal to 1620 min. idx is 3.59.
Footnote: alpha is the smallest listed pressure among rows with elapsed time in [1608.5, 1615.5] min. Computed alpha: 3.77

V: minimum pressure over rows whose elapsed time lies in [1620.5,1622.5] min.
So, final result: 3.4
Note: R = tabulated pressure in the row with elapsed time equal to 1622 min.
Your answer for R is 3.4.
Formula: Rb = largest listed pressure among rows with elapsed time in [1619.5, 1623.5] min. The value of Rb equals 3.59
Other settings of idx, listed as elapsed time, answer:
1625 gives 3.29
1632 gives 3.65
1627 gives 3.05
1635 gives 4.31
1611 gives 4.04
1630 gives 3.23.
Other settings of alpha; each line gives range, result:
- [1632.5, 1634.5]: 3.87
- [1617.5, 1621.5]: 3.58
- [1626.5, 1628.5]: 3.05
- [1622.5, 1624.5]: 3.19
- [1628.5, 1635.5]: 3.23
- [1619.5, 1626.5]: 3.18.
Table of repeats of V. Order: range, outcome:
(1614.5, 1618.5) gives 3.52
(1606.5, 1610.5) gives 3.95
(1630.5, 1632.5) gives 3.65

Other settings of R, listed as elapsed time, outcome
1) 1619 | 3.77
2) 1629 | 3.24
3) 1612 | 4.07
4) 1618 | 3.87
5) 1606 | 4.31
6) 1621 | 3.58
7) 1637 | 4.76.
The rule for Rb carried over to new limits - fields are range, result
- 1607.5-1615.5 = 4.3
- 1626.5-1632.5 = 3.66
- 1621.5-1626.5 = 3.4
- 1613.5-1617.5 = 4.09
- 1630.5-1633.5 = 3.89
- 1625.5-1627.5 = 3.18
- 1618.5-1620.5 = 3.77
